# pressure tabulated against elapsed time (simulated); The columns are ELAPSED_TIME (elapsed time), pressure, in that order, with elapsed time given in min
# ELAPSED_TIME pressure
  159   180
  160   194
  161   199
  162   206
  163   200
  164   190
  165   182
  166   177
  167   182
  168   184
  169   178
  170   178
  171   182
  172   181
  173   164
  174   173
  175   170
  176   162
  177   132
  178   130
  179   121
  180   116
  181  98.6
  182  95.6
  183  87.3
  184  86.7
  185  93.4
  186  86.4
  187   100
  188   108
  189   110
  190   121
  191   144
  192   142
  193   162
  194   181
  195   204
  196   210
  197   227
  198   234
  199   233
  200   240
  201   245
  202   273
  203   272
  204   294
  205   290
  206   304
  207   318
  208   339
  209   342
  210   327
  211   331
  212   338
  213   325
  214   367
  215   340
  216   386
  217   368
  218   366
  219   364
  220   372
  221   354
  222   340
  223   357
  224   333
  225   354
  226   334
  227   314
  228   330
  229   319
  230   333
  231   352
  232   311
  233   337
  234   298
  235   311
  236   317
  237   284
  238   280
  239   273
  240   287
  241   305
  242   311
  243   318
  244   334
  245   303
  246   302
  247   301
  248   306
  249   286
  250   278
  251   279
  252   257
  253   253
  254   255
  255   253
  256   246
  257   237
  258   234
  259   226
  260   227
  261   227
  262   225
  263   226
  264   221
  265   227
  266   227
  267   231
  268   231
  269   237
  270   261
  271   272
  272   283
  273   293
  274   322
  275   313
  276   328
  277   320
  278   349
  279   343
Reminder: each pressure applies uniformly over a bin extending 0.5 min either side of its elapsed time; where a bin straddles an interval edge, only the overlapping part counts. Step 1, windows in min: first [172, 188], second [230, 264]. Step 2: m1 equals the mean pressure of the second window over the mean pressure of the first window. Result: 2.3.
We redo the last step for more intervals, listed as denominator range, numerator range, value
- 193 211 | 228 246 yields 1.17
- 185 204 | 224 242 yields 1.71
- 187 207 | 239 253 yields 1.40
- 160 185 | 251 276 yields 1.60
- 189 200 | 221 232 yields 1.82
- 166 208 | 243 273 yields 1.45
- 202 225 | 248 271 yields 0.73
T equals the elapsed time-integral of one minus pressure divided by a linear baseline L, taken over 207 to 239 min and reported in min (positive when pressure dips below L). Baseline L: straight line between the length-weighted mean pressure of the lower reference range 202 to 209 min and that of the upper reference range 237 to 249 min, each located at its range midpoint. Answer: -3.5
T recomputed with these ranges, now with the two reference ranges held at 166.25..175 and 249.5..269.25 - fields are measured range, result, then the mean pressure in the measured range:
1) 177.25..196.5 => 6.42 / 126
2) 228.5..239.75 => -4.46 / 310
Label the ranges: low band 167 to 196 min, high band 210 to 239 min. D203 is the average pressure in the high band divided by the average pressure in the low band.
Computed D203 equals 2.4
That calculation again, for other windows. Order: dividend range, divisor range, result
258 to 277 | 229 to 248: 0.83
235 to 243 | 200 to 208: 1.04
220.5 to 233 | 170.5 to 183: 2.37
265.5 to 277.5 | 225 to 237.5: 0.86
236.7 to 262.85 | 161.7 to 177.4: 1.53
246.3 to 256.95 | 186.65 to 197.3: 1.75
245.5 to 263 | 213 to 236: 0.75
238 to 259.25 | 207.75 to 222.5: 0.80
